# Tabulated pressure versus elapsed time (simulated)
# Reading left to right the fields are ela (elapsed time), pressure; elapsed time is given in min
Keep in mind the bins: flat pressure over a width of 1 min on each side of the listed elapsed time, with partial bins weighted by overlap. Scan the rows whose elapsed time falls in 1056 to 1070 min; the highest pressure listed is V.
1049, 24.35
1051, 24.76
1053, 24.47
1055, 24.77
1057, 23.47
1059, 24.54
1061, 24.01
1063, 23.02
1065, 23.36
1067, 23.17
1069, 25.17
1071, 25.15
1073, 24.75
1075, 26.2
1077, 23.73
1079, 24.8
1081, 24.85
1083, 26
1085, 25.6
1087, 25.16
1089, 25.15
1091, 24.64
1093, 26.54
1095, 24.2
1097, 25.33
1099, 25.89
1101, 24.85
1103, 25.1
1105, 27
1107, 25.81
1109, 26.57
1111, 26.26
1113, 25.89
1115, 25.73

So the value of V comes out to 25.17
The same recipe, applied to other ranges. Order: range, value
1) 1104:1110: 27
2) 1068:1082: 26.2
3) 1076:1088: 26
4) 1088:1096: 26.54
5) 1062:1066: 23.36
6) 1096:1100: 25.89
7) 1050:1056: 24.77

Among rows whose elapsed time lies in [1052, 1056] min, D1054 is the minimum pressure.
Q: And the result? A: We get 24.47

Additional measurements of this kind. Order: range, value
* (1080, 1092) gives 24.64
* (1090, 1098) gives 24.2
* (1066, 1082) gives 23.17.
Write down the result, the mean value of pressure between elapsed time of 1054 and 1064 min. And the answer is 24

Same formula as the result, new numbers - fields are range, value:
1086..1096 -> 25.1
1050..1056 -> 24.7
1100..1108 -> 25.7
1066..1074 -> 24.6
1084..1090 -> 25.3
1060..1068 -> 23.4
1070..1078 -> 25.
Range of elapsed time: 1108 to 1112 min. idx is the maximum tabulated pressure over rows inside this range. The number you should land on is 26.57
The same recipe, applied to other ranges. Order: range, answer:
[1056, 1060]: 24.54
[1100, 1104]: 25.1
